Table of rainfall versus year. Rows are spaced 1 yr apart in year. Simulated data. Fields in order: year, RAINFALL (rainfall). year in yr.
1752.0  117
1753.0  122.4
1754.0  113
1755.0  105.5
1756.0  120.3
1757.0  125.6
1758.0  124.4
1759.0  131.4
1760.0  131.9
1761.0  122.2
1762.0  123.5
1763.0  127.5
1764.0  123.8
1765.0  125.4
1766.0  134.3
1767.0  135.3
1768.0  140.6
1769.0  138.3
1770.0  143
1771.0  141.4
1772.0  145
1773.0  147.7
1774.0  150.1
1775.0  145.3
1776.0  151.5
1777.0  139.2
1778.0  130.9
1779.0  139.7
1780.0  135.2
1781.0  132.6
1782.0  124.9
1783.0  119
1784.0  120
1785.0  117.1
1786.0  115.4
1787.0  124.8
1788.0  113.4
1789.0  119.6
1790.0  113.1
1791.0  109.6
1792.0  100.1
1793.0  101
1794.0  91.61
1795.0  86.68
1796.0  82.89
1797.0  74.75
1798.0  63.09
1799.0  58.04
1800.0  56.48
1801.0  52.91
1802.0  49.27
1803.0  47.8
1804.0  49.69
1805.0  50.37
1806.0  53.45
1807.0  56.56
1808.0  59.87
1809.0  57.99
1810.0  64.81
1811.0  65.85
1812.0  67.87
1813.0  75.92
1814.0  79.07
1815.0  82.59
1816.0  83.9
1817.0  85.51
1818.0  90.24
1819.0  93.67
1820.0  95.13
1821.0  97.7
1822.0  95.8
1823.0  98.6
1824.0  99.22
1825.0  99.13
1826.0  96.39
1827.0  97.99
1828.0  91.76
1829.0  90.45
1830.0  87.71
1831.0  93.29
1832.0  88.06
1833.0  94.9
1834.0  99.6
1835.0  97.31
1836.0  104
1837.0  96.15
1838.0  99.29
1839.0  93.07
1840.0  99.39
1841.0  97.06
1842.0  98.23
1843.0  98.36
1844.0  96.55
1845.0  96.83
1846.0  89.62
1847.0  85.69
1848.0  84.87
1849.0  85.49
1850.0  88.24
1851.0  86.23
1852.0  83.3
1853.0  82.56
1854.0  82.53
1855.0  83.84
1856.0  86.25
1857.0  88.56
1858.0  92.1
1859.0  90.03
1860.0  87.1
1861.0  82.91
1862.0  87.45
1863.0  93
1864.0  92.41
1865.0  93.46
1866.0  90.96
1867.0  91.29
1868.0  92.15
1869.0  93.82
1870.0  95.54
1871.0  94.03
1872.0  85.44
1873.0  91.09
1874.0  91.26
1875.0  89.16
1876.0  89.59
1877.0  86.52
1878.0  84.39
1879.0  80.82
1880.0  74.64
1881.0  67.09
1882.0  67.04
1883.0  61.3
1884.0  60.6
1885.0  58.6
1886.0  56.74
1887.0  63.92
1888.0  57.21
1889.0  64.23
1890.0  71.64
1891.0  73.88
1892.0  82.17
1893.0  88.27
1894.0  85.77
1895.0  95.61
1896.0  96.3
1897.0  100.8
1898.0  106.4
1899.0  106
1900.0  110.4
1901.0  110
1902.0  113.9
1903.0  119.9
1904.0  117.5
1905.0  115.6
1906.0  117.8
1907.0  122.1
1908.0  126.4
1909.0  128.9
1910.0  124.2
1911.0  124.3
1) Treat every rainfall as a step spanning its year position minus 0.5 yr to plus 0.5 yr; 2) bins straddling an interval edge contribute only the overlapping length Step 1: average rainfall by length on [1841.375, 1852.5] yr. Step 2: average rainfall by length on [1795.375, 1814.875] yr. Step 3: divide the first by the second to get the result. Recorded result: 1.46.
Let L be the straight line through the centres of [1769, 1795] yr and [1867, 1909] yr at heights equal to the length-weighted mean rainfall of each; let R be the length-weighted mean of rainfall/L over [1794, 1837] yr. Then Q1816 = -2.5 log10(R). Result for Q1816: 0.39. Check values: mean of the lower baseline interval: 126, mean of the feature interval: 79.3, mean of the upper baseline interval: 89.9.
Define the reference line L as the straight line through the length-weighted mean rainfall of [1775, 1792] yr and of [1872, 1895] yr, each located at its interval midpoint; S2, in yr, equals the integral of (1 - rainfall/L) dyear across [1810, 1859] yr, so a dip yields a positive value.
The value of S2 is 4.44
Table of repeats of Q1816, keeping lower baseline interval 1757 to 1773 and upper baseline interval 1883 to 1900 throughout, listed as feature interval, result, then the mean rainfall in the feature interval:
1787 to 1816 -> 0.49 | 75.5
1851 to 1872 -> 0.04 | 89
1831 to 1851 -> 0.08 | 94.1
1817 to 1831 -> 0.14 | 94.5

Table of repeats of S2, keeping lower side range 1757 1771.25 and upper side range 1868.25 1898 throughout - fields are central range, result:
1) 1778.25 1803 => 4.4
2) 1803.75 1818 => 5.5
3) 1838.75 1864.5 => 1.1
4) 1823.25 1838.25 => 1.0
